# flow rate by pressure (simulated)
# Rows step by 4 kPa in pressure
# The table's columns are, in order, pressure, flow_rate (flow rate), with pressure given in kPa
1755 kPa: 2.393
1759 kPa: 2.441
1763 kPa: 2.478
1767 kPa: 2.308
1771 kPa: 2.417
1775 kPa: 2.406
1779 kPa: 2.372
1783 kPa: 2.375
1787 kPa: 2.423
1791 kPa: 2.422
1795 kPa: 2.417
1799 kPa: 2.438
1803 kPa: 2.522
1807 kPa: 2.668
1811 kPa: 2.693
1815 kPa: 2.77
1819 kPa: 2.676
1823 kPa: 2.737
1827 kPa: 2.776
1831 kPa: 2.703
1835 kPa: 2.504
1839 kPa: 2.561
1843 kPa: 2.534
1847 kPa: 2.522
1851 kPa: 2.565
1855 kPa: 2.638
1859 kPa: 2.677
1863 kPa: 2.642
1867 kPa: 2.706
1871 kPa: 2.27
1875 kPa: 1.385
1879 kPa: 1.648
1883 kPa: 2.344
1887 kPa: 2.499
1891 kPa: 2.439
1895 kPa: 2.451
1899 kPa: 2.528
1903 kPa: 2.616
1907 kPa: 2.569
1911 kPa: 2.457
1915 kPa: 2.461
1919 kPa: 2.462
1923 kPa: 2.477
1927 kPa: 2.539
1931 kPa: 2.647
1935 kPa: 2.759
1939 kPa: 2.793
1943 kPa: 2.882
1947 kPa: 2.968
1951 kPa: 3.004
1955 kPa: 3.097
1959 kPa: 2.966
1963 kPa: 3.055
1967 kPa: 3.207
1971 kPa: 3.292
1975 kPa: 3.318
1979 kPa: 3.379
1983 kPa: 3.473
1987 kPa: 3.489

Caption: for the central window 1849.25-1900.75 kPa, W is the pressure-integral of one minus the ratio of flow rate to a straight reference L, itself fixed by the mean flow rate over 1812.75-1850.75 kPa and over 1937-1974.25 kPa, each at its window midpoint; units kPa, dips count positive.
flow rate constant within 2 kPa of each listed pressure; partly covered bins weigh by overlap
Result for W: 7.6 kPa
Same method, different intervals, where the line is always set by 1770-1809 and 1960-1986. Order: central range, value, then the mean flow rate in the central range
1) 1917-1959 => 4.8 kPa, 2.77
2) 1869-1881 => 4.5 kPa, 1.77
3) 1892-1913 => 3.1 kPa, 2.52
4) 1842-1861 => 1.0 kPa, 2.59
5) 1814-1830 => -0.9 kPa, 2.74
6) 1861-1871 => 0.7 kPa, 2.59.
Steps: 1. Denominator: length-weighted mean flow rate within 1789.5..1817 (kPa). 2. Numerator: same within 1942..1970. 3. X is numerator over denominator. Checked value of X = 1.2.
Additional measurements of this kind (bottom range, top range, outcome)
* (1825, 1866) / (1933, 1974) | 1.15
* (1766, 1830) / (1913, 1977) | 1.13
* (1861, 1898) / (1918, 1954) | 1.21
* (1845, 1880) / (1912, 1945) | 1.11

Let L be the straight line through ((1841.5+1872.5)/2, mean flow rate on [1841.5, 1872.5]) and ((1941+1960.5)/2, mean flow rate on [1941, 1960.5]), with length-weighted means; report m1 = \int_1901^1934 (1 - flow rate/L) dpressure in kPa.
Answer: 3.5 kPa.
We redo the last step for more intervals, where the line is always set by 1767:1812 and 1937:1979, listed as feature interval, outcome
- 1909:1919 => 1.56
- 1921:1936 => 1.88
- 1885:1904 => 2.28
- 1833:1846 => 0.53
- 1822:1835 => -0.52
